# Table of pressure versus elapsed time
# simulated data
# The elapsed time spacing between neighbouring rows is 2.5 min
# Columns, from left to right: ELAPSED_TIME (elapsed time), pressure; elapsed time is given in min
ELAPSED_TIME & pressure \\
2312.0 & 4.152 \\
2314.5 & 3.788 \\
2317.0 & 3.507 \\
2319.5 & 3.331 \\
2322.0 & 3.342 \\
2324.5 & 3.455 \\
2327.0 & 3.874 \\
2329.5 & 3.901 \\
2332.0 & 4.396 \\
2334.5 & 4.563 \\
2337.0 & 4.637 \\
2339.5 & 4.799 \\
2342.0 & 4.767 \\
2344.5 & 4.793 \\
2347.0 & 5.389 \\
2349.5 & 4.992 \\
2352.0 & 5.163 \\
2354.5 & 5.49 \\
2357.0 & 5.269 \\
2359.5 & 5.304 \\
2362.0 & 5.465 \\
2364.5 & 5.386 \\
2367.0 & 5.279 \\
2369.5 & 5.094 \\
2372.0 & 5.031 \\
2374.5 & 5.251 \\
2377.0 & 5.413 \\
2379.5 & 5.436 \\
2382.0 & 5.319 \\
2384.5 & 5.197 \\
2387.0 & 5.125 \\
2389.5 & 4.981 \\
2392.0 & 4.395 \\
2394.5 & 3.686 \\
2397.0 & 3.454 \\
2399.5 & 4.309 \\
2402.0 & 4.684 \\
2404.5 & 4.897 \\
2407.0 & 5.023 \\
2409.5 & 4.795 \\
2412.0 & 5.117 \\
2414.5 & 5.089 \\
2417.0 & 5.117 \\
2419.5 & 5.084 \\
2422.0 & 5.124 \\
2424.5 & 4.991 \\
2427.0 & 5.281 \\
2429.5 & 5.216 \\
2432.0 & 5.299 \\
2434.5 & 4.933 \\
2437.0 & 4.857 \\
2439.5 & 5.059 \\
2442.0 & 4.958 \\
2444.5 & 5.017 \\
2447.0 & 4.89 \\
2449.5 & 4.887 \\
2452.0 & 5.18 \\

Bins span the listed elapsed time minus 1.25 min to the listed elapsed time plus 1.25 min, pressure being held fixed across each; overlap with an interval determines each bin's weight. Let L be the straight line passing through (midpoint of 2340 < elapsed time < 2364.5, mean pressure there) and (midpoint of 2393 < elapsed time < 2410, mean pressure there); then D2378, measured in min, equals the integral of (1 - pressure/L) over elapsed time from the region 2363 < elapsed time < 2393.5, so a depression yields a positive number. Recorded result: -2.5 min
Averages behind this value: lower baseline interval 5.18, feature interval 5.15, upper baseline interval 4.39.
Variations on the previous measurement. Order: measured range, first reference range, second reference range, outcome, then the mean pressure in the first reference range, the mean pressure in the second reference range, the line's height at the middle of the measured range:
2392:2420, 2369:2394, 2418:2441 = 2.5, 5.08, 5.09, 5.09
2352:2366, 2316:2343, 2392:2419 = -3.6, 4.05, 4.62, 4.27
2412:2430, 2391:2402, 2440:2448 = -2.4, 4.03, 4.97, 4.51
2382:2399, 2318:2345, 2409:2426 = 0.8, 4.15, 5.06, 4.77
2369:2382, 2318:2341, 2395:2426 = -2.3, 4.04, 4.78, 4.46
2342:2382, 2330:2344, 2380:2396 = -4.6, 4.6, 4.79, 4.7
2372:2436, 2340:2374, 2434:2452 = 1.6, 5.18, 4.96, 5.06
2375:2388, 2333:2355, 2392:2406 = -2.4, 4.93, 4.24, 4.46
